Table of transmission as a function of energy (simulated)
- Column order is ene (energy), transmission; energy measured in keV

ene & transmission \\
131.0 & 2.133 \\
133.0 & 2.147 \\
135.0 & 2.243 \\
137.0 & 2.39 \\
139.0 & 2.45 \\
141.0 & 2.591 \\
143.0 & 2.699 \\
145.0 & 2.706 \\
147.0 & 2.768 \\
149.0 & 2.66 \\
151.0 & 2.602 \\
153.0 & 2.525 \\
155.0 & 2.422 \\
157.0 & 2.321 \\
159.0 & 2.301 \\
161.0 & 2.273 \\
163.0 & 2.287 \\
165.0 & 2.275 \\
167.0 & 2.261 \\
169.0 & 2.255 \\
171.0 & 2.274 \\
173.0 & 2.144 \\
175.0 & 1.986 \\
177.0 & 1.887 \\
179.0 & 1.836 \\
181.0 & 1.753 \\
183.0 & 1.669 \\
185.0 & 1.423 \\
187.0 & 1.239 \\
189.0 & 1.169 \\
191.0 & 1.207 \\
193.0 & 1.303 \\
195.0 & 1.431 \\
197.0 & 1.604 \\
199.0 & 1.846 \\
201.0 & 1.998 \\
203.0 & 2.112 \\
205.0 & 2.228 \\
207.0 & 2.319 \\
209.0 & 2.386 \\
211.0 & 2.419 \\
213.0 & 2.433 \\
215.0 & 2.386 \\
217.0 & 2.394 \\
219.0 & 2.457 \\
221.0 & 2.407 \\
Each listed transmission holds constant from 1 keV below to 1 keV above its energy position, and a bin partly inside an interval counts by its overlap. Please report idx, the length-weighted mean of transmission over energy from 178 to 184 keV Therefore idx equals 1.75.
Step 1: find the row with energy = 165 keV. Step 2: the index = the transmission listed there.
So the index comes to 2.275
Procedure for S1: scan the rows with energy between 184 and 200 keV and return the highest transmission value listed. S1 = 1.846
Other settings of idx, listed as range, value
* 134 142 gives 2.42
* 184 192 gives 1.26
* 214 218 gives 2.39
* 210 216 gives 2.41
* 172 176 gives 2.06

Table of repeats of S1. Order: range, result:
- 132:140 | 2.45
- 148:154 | 2.66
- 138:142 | 2.591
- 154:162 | 2.422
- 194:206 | 2.228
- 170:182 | 2.274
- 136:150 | 2.768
